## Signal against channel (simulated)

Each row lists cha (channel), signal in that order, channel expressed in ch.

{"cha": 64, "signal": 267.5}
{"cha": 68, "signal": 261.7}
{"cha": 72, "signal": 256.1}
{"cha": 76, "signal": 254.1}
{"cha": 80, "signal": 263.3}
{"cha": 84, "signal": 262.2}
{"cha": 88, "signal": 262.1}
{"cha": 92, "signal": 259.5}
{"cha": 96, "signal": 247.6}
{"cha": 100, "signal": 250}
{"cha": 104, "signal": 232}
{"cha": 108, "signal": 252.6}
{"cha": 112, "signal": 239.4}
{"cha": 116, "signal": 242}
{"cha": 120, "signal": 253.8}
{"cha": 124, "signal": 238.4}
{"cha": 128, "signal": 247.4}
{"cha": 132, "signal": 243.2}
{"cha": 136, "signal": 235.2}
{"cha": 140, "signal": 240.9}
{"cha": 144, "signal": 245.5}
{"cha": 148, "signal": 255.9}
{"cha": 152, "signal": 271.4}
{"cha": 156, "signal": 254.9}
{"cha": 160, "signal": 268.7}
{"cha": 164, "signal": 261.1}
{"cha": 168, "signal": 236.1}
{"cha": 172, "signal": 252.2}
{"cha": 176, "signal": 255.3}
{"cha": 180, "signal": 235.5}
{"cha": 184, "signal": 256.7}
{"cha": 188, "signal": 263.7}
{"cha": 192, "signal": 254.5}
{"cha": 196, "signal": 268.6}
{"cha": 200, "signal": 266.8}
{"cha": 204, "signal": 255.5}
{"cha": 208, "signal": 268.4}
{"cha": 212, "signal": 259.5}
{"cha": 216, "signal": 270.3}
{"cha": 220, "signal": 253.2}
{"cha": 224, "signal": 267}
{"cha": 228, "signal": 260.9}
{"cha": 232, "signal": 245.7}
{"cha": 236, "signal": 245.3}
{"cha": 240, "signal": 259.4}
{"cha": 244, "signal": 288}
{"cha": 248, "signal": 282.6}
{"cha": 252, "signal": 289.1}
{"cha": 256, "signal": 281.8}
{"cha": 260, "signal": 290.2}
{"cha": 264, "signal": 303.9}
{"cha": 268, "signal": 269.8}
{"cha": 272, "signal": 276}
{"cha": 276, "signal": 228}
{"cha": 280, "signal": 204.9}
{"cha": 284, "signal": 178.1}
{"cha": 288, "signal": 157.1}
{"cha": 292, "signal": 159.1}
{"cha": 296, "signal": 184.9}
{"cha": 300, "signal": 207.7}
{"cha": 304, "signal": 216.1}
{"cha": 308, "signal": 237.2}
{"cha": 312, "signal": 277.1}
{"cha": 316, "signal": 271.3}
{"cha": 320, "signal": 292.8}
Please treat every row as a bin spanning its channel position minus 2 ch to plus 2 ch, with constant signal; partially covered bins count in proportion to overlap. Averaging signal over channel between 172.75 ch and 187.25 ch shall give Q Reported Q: 251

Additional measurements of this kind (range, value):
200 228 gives 263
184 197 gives 261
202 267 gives 270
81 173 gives 250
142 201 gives 256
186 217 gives 263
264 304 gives 213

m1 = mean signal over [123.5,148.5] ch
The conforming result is 243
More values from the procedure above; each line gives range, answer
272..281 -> 231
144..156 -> 259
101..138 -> 243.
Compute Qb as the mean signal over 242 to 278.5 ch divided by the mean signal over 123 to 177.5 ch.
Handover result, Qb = 1.1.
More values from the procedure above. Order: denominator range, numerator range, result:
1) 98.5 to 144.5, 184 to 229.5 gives 1.08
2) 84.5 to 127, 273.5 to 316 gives 0.84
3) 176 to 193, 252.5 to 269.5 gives 1.14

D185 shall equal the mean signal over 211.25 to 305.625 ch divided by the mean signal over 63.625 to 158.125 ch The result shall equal 0.97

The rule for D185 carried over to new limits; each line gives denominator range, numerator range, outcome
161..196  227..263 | 1.08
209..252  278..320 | 0.81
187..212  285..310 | 0.74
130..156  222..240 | 1.02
